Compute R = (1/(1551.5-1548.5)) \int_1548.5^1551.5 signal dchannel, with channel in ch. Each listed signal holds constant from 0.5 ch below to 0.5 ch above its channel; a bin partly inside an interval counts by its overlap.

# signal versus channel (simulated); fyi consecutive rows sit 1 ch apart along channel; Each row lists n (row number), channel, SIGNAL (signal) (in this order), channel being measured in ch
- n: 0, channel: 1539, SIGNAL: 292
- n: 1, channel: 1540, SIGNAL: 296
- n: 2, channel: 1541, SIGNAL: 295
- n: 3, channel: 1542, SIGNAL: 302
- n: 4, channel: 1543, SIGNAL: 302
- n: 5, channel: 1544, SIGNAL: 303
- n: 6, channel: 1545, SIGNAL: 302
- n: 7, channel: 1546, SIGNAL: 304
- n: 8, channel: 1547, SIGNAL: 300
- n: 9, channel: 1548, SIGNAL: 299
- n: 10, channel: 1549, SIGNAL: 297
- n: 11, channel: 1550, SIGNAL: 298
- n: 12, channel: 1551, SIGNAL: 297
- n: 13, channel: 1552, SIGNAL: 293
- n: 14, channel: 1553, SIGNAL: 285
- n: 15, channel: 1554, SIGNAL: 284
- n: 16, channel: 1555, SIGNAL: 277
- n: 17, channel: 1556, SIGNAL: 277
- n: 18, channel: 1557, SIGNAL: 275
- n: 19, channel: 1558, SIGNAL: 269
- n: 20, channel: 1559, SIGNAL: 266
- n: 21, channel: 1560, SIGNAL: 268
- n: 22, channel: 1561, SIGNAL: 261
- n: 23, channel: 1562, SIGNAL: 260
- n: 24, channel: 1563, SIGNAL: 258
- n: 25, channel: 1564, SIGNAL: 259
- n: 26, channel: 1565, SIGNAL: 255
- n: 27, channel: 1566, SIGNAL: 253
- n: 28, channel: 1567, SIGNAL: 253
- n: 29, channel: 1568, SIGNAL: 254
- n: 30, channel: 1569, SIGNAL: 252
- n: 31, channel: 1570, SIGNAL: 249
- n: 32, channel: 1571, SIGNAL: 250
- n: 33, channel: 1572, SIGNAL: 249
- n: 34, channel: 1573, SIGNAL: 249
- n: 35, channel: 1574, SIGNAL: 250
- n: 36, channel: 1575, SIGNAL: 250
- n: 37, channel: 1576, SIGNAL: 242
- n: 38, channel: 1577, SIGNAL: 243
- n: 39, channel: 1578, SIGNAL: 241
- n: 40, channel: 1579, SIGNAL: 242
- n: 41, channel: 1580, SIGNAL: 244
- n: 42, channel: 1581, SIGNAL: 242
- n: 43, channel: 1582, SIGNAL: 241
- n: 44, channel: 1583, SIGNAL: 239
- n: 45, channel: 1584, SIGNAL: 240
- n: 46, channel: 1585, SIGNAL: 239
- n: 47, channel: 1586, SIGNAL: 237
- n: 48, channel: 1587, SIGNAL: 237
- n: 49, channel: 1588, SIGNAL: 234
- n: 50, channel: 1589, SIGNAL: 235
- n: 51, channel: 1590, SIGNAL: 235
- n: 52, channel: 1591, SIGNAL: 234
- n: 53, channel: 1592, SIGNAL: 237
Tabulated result 297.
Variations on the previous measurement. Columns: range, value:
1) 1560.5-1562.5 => 260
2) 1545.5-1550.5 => 300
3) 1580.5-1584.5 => 240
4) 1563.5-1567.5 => 255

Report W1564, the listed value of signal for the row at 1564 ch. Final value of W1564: 259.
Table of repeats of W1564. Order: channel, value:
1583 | 239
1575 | 250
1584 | 240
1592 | 237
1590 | 235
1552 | 293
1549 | 297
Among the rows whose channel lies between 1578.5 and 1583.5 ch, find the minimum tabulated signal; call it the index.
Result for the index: 239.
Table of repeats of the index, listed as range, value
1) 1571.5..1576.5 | 242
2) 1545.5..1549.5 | 297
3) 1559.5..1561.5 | 261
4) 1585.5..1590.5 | 234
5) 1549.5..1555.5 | 277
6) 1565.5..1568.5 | 253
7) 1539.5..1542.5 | 295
